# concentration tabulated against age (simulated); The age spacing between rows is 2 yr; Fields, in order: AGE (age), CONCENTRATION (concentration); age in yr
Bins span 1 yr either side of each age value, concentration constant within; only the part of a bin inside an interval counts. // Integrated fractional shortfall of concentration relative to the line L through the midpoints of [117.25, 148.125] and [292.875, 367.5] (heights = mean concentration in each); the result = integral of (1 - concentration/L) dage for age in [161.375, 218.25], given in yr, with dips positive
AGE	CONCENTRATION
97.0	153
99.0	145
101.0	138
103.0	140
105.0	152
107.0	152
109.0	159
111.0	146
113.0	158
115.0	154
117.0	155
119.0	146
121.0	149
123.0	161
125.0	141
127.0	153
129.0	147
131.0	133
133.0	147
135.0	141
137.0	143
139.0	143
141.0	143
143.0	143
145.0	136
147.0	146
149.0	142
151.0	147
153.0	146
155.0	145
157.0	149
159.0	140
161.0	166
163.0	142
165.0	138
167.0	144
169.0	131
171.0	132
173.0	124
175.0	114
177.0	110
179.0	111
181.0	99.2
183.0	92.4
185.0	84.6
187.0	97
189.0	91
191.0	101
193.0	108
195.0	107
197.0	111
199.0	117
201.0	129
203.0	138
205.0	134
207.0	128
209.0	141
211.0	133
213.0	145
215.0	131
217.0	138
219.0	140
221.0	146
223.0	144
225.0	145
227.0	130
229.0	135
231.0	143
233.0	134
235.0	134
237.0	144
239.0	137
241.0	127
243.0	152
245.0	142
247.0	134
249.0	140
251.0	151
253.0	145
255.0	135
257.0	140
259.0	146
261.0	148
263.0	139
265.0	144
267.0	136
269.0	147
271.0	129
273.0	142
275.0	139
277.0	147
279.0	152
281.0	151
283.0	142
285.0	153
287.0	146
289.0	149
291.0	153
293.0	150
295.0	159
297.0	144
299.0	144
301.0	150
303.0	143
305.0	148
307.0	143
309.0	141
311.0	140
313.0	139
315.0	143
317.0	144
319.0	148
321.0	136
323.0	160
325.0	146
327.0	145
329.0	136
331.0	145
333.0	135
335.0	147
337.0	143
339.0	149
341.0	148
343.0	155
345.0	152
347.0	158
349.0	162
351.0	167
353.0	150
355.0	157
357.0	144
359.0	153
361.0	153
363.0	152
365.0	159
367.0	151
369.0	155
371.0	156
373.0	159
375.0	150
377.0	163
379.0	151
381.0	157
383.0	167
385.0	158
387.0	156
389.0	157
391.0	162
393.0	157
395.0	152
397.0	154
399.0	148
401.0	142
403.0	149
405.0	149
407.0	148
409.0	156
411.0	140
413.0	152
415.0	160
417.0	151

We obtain 9.74 yr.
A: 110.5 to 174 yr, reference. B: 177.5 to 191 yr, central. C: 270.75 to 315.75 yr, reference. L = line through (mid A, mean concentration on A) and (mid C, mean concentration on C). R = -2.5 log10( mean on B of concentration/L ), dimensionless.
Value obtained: 0.44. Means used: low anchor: 145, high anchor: 146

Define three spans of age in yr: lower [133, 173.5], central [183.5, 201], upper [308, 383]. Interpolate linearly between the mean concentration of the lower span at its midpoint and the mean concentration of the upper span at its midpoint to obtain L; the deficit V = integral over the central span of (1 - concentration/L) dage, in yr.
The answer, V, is 4.9 yr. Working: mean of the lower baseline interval 142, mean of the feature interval 103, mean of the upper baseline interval 150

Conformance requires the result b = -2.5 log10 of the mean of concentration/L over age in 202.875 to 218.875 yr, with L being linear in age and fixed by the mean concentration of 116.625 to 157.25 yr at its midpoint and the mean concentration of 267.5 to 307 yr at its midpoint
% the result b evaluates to 0.075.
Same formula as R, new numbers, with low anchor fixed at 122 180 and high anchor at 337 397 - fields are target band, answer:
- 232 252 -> 0.05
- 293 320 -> 0.04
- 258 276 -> 0.05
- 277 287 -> 0.00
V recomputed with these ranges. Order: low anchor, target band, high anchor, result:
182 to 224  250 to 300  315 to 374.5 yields -3.29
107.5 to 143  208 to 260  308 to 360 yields 2.90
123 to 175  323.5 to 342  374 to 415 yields 0.80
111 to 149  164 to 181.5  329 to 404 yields 2.89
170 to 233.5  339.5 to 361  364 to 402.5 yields -0.71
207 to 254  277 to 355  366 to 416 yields -0.41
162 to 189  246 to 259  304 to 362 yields -0.96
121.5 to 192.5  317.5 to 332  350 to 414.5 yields 0.32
